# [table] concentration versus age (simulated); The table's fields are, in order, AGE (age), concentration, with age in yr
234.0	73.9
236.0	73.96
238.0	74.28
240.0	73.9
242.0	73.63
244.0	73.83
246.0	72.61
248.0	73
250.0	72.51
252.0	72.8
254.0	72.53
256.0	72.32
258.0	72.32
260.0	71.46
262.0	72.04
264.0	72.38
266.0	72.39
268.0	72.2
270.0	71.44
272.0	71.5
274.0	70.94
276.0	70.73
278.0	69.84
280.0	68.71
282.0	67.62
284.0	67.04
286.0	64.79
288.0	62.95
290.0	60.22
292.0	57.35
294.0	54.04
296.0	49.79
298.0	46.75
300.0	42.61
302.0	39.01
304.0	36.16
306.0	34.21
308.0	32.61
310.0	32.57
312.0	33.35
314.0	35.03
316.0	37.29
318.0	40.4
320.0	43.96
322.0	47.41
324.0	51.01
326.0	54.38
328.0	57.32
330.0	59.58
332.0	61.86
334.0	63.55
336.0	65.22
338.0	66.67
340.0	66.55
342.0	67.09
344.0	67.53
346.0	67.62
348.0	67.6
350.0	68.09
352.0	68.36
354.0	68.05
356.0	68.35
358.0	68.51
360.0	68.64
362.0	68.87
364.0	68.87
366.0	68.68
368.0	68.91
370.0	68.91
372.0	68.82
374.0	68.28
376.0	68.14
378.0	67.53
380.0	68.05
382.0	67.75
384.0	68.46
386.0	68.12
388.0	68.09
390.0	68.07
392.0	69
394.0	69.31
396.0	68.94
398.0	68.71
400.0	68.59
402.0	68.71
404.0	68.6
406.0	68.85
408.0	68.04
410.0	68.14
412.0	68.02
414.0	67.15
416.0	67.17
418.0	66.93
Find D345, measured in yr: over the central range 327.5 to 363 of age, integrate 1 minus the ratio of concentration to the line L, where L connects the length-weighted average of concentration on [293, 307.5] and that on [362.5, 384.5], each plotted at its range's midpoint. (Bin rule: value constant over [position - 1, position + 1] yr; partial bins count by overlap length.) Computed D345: -4.7 yr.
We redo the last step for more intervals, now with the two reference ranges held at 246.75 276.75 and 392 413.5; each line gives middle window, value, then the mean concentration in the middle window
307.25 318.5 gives 5.7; 35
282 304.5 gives 5.5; 53.8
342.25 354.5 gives 0.4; 67.8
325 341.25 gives 1.9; 62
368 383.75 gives 0.2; 68.3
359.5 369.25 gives 0.1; 68.8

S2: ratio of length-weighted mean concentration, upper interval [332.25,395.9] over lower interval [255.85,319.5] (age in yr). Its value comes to 1.2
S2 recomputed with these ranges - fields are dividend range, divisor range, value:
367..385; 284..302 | 1.25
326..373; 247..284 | 0.93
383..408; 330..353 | 1.04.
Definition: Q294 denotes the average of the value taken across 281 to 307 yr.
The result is 52.5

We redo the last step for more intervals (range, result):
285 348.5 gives 52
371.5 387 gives 68.1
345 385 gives 68.3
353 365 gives 68.5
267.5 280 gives 70.9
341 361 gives 68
